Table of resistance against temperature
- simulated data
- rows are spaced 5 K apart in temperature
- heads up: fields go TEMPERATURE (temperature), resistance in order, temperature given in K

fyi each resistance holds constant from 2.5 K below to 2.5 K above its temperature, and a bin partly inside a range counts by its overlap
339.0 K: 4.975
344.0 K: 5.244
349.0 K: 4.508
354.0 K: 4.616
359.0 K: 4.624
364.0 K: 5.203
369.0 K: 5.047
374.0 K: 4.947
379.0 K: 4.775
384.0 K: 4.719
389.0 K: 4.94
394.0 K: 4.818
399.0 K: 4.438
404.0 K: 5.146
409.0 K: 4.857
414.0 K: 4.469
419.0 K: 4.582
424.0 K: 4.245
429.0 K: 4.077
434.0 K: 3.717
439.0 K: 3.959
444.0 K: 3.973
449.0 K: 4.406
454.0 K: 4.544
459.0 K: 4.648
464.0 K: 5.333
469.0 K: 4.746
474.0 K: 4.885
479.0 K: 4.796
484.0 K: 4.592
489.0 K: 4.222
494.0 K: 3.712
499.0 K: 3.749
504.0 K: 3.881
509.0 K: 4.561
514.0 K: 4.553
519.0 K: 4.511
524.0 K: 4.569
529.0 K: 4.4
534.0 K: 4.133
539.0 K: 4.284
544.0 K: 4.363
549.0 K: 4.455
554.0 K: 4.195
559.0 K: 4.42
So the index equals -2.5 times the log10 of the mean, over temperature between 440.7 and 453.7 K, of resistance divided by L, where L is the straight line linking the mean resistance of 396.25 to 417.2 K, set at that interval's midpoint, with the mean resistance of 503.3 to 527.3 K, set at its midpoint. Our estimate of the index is 0.09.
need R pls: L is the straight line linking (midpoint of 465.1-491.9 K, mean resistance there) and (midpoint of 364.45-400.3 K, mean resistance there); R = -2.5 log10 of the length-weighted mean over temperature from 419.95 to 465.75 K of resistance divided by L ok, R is 0.10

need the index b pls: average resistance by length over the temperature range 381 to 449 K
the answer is 4.46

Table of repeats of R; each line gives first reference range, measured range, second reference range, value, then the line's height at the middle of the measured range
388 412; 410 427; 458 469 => 0.10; 4.87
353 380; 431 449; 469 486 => 0.21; 4.8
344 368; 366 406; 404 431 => -0.04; 4.67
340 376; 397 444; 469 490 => 0.10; 4.77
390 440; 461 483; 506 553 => -0.11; 4.44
